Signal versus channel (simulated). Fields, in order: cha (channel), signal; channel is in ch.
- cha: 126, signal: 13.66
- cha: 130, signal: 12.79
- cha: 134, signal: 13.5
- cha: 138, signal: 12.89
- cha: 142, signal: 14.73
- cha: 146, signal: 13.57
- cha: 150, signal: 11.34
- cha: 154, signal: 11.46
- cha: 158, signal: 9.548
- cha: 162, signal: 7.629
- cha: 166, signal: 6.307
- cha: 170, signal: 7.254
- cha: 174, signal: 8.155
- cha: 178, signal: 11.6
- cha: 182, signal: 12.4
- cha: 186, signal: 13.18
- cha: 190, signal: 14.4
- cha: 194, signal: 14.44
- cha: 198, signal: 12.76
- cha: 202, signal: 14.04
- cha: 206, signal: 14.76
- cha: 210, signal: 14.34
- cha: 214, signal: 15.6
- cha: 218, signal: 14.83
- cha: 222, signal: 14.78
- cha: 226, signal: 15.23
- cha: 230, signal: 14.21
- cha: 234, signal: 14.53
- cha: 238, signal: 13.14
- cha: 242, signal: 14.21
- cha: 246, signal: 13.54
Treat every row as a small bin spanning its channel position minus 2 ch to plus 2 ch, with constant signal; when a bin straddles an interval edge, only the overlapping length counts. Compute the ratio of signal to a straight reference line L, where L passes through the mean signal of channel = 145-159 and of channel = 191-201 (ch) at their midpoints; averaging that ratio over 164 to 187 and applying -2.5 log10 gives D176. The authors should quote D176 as 0.30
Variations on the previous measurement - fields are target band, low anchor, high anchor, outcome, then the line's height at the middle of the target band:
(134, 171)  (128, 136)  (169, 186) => 0.12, 11.9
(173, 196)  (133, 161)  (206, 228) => 0.10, 13.7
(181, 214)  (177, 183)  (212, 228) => -0.05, 13.4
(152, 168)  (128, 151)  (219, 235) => 0.48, 13.6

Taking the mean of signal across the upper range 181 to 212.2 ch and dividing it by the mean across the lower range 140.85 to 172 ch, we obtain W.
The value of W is 1.37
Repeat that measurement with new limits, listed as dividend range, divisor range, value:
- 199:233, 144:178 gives 1.54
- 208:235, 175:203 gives 1.13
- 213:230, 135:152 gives 1.14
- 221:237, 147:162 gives 1.38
